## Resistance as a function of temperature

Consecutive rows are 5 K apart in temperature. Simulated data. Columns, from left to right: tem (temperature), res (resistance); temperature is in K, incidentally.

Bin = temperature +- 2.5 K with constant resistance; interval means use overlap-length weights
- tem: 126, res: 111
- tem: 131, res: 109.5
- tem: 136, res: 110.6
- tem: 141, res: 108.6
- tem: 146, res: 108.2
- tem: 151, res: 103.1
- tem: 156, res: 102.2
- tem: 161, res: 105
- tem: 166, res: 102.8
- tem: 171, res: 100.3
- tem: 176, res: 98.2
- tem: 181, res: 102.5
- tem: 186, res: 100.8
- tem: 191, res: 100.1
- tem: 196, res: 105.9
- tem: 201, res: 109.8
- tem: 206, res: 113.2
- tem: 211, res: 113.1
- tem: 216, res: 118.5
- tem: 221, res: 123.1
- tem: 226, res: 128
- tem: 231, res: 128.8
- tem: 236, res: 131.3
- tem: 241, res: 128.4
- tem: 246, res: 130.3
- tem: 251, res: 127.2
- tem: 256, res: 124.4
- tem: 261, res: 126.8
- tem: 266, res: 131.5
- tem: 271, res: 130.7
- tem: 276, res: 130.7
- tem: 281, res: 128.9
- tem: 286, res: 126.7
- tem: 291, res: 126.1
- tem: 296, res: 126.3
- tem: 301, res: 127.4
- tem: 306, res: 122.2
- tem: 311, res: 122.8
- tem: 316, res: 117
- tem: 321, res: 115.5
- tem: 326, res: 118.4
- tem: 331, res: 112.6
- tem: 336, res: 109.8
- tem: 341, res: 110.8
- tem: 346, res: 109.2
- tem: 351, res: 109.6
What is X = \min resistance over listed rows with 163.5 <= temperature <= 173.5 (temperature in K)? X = 100.3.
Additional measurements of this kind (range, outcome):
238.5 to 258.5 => 124.4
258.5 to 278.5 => 126.8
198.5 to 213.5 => 109.8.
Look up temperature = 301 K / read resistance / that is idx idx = 127.4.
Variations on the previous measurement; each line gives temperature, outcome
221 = 123.1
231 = 128.8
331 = 112.6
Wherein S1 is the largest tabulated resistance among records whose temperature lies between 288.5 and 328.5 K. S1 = 127.4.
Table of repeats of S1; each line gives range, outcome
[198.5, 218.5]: 118.5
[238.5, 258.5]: 130.3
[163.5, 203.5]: 109.8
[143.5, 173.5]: 108.2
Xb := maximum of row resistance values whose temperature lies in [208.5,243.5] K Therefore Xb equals 131.3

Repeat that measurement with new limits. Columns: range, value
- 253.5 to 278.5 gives 131.5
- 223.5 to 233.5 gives 128.8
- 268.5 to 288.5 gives 130.7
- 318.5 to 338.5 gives 118.4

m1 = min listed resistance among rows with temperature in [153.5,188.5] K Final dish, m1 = 98.2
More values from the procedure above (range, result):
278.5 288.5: 126.7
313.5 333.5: 112.6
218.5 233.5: 123.1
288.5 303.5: 126.1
